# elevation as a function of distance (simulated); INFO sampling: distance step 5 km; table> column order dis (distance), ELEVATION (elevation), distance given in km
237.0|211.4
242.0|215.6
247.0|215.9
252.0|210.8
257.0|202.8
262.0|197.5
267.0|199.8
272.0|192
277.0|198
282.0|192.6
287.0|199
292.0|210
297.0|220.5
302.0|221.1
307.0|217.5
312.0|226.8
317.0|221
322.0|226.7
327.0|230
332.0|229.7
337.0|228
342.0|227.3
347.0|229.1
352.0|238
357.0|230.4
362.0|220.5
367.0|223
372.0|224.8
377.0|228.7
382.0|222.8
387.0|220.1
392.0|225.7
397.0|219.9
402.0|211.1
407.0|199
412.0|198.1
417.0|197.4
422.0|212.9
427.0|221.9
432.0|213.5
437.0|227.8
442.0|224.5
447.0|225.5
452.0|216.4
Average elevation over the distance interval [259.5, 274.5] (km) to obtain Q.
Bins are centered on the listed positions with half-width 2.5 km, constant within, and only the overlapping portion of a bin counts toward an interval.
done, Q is 196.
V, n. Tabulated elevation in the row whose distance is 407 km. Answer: 199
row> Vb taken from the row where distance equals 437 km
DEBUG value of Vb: 227.8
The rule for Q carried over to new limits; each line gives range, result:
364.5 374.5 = 224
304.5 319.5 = 222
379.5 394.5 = 223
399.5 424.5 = 204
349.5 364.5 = 230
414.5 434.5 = 211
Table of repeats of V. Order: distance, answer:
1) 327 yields 230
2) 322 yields 226.7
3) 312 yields 226.8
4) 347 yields 229.1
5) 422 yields 212.9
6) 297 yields 220.5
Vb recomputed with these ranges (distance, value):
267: 199.8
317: 221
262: 197.5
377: 228.7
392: 225.7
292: 210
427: 221.9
